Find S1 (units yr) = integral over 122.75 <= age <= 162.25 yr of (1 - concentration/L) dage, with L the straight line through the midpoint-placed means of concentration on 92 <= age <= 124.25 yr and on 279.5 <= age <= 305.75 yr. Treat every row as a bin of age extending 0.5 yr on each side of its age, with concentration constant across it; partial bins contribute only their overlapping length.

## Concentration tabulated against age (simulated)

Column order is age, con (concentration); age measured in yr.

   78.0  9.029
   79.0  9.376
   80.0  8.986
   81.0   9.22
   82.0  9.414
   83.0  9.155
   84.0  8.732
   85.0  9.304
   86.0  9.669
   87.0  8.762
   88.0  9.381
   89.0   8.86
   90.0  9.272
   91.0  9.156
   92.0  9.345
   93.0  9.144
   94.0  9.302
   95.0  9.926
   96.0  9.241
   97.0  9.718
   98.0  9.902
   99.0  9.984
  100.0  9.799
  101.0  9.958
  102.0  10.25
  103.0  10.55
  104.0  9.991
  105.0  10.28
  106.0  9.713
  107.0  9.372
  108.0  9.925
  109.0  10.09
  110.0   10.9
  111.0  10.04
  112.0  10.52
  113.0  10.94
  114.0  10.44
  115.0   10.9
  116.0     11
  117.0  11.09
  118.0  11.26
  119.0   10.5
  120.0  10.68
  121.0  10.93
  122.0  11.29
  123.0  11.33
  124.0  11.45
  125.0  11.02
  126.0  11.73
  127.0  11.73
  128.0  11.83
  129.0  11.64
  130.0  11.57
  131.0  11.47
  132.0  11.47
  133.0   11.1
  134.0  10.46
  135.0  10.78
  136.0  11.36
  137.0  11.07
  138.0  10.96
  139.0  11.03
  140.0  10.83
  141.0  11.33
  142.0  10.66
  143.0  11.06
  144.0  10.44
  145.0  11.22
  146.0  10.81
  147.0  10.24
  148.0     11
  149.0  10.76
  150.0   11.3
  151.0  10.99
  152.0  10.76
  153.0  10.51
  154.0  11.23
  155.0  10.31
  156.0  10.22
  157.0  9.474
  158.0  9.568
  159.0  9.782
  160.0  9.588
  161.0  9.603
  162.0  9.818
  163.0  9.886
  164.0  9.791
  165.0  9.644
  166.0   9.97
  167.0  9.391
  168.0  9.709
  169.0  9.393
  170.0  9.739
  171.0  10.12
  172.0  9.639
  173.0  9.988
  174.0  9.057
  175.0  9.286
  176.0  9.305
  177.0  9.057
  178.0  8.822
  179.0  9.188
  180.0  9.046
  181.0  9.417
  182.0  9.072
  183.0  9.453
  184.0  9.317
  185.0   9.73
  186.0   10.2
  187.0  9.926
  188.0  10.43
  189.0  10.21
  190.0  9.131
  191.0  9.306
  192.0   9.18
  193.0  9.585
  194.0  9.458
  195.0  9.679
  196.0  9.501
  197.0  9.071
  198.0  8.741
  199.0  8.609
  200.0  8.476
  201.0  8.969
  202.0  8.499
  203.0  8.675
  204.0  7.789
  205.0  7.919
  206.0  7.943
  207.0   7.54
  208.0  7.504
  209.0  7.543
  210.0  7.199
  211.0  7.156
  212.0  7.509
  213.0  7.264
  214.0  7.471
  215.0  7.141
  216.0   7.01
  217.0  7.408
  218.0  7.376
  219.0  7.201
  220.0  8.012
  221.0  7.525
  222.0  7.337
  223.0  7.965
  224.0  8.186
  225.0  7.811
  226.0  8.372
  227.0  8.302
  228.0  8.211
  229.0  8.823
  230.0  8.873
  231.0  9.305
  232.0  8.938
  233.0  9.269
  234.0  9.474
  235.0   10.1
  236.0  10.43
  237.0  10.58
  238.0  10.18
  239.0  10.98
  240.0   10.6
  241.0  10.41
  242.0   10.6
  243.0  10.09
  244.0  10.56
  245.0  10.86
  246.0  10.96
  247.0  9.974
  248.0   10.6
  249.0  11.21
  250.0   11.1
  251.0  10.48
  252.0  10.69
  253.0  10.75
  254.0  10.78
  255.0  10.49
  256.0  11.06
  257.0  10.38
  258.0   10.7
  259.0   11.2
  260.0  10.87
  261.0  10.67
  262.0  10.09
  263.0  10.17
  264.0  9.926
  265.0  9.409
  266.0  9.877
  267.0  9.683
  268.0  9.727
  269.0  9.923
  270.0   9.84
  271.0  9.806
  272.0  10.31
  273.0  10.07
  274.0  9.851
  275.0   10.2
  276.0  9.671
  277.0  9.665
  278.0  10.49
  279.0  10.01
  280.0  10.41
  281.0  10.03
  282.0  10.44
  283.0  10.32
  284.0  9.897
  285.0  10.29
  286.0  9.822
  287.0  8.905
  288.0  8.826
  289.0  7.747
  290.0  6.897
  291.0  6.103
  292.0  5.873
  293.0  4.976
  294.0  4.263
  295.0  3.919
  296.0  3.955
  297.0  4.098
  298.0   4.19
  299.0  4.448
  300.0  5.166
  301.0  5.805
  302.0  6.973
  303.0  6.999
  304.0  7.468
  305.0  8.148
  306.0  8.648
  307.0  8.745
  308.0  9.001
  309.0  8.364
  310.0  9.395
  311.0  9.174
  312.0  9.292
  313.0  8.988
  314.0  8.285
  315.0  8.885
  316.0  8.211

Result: -4.5 yr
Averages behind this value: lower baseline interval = 10.3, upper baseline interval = 7.17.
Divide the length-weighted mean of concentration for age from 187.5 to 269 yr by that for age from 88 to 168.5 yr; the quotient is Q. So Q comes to 0.89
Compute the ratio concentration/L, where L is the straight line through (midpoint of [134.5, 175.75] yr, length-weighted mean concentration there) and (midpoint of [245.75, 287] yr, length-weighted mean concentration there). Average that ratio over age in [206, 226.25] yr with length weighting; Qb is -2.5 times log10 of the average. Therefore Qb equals 0.339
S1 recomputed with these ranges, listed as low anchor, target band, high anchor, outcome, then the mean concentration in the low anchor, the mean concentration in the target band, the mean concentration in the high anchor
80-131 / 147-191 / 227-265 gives 1.7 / 10.2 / 9.83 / 10.2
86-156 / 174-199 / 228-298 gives 1.6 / 10.5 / 9.4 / 9.48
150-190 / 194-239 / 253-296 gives 5.6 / 9.77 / 8.38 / 9.32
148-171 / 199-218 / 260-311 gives 3.4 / 10.1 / 7.74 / 8.42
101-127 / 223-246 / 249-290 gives 1.4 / 10.7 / 9.58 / 10.1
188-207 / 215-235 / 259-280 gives 2.5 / 8.93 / 8.2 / 10.1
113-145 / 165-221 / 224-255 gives 8.9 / 11.1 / 8.78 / 9.96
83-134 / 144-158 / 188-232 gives -1.7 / 10.3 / 10.6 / 8.28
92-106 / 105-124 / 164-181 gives -1.7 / 9.83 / 10.6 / 9.47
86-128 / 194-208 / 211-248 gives 1.0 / 10.2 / 8.56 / 8.92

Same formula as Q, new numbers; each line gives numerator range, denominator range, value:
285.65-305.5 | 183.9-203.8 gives 0.67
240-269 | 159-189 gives 1.09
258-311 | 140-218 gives 0.91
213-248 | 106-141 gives 0.82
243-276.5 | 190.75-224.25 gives 1.28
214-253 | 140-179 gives 0.92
